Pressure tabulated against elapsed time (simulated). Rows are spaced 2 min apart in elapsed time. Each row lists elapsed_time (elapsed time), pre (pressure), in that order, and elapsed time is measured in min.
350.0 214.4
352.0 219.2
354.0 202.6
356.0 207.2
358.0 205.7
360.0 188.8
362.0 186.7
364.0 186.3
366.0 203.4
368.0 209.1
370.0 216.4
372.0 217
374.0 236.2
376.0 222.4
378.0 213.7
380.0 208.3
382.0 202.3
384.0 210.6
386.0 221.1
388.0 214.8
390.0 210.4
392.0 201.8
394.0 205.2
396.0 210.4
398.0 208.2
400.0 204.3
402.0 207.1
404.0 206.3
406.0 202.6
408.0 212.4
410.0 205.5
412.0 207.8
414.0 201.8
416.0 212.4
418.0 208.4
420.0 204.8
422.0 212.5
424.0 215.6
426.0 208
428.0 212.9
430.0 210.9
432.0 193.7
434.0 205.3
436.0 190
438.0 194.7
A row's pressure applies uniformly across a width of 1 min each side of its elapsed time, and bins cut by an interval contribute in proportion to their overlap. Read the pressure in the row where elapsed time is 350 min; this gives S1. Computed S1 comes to 214.4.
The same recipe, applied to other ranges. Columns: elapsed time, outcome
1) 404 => 206.3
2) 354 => 202.6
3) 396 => 210.4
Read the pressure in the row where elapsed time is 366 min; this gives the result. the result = 203.4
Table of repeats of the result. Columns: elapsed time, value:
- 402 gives 207.1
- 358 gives 205.7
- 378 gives 213.7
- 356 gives 207.2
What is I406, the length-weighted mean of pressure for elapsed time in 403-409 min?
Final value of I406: 207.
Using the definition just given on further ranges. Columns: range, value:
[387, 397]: 209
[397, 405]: 206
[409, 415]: 205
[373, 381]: 220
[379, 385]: 207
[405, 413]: 207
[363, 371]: 204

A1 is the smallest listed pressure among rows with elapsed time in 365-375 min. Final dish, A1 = 203.4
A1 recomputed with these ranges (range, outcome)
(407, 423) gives 201.8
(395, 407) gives 202.6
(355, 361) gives 188.8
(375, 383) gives 202.3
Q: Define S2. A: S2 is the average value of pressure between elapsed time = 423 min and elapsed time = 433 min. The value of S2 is 208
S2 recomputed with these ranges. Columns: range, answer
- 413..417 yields 207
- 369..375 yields 223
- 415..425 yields 211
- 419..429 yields 211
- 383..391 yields 214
